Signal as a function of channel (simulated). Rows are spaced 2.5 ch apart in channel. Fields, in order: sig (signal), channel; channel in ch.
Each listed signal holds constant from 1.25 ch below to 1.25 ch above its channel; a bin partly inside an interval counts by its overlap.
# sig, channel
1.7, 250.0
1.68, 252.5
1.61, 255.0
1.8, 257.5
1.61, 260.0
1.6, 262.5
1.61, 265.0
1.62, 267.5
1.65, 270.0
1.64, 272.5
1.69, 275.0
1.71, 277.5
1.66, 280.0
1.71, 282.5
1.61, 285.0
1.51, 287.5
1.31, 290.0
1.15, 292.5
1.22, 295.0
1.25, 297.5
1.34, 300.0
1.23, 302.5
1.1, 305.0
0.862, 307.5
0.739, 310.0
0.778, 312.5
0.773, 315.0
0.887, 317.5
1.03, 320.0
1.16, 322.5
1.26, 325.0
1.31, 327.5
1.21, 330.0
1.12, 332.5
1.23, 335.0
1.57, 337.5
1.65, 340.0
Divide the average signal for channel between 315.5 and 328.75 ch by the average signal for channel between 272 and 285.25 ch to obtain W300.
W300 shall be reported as 0.66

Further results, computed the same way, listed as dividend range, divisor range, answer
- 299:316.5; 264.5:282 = 0.58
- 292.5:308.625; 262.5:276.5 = 0.71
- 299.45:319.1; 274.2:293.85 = 0.62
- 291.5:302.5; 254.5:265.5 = 0.75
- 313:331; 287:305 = 0.85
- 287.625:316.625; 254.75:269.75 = 0.66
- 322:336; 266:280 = 0.73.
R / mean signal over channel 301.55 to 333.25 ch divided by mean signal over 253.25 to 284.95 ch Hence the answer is 0.62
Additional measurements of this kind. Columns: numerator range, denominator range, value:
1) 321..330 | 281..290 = 0.79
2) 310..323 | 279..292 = 0.58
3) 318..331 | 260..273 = 0.73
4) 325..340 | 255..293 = 0.82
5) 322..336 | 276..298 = 0.83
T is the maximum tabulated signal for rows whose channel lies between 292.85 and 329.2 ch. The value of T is 1.34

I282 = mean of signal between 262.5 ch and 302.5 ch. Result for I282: 1.51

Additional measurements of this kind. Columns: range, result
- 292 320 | 1.03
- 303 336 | 1.04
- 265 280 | 1.66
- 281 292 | 1.51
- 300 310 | 1.06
